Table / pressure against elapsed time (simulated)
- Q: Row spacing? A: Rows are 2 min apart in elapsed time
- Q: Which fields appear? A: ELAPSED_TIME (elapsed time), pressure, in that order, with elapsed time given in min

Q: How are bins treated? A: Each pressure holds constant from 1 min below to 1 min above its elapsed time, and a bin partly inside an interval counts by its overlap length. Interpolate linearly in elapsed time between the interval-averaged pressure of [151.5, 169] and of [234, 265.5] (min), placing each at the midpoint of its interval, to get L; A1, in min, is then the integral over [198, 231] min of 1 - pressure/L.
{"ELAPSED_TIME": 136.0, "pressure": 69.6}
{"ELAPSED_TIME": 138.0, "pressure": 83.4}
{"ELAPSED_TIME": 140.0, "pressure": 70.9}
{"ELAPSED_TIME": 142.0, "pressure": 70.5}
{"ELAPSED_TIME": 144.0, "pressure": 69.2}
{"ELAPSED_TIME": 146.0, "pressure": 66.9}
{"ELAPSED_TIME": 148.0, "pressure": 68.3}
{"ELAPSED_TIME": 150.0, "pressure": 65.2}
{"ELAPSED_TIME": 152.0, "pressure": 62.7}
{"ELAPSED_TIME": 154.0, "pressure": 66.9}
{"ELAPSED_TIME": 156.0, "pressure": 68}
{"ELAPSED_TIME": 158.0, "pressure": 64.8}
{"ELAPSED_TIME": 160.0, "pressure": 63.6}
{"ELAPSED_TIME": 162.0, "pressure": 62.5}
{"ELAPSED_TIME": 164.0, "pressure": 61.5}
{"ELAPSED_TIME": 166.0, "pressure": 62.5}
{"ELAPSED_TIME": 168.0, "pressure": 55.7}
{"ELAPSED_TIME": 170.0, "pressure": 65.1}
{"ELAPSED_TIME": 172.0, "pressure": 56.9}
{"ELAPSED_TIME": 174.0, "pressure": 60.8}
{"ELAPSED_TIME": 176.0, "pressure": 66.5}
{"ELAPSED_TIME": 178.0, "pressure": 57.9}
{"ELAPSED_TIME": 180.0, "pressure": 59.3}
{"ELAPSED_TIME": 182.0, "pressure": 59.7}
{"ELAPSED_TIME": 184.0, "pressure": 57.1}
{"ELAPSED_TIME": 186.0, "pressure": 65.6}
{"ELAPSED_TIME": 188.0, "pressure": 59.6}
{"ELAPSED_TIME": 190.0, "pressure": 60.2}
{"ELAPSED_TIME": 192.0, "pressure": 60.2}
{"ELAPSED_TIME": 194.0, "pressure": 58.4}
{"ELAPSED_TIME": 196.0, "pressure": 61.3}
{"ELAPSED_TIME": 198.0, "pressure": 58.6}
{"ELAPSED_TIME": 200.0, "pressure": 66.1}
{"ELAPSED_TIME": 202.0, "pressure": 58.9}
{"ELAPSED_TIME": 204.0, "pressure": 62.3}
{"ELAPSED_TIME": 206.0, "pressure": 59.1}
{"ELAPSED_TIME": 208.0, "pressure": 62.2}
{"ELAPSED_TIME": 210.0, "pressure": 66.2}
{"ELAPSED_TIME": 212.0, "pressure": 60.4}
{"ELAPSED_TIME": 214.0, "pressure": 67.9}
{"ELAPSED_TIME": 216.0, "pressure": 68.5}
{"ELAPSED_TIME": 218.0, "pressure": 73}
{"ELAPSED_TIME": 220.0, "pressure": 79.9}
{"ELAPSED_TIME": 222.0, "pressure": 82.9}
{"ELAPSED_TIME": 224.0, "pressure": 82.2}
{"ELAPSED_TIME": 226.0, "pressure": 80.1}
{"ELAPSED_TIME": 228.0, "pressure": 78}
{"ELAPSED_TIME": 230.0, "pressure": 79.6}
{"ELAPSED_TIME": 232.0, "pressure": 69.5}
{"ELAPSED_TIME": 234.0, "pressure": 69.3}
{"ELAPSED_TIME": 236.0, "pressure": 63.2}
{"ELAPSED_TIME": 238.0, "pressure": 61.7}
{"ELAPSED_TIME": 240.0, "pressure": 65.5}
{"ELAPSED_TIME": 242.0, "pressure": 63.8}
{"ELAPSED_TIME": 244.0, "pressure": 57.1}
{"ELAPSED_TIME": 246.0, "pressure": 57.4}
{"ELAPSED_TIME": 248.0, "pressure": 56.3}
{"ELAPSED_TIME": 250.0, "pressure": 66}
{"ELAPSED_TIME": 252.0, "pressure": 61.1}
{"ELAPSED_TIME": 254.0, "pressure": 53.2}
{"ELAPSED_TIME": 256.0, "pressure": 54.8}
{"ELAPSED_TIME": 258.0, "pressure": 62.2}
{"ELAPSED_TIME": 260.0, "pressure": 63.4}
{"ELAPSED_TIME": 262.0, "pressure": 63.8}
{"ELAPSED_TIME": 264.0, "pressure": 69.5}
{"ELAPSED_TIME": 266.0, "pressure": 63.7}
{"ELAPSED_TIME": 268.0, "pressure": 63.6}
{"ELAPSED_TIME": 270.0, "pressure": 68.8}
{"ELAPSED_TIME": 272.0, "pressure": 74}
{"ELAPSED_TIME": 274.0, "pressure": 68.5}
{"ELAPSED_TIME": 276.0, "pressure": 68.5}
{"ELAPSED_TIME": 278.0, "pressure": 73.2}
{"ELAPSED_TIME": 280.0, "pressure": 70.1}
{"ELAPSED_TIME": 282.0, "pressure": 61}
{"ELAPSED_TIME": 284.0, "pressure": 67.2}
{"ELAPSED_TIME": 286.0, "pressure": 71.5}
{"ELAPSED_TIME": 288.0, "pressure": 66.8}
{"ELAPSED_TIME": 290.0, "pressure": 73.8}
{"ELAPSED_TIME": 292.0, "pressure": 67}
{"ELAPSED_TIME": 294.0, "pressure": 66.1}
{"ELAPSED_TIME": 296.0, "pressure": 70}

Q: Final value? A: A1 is -4.2 min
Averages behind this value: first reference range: 63.1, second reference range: 61.6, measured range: 70.1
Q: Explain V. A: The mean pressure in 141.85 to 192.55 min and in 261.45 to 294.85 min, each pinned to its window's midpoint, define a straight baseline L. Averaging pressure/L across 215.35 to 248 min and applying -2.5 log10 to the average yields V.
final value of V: -0.07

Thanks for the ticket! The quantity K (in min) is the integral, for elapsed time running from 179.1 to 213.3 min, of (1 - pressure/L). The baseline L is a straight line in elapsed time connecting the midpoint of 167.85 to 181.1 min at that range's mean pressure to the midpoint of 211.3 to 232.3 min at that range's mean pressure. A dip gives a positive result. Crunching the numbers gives 3.2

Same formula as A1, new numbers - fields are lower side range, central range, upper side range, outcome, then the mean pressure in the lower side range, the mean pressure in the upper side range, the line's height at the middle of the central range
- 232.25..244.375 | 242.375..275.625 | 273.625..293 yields 1.74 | 64.1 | 68.8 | 66.3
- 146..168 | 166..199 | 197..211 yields 1.44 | 64.3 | 61.9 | 63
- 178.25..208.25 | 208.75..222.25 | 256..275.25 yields -1.80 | 60.5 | 65.8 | 62.1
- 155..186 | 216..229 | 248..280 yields -3.10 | 61.6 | 64.8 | 63.4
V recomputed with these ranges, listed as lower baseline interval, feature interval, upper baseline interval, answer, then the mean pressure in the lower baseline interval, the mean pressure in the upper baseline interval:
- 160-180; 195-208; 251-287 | 0.02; 61.1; 65.4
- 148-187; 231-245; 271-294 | 0.04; 62.4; 69.1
